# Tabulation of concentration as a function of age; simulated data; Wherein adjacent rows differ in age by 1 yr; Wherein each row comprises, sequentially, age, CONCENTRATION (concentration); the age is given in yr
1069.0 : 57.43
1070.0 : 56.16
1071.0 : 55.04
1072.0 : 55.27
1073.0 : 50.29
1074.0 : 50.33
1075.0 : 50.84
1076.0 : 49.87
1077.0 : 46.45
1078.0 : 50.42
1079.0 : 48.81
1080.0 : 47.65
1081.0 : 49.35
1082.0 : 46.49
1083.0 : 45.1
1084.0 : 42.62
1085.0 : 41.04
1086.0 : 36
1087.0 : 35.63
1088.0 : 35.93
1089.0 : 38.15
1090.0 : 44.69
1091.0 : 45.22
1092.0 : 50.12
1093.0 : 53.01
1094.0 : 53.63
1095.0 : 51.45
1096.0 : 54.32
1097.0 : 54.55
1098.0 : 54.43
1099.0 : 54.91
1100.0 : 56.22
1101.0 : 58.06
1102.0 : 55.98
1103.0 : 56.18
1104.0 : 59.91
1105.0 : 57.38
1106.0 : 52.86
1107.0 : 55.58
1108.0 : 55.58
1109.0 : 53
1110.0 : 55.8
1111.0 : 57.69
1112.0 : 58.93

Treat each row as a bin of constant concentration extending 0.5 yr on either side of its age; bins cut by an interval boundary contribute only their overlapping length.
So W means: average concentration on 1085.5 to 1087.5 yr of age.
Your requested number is 35.8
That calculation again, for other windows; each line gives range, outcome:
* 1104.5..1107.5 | 55.3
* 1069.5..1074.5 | 53.4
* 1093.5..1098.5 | 53.7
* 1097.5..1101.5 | 55.9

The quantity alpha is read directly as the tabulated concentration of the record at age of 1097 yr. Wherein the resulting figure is 54.55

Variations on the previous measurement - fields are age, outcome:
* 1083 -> 45.1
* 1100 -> 56.22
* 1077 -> 46.45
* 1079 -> 48.81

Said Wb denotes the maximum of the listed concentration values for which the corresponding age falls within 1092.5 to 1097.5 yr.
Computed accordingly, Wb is 54.55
